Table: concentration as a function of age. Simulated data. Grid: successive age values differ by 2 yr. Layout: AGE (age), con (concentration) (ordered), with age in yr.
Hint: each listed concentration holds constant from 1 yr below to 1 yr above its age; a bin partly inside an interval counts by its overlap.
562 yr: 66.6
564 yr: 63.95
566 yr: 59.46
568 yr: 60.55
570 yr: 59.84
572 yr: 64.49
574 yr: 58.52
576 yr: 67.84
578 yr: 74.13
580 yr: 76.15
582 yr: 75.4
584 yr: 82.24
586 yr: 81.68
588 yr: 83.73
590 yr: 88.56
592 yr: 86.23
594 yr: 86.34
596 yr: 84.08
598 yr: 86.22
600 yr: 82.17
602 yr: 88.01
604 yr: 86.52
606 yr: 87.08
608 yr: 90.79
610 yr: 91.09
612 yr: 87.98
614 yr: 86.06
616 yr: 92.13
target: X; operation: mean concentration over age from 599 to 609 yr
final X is 86.9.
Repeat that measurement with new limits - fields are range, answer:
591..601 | 85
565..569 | 60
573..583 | 70.4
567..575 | 60.8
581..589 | 80.8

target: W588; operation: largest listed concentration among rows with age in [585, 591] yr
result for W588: 88.56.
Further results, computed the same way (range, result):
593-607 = 88.01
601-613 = 91.09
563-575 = 64.49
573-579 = 74.13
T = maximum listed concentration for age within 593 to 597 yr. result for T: 86.34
